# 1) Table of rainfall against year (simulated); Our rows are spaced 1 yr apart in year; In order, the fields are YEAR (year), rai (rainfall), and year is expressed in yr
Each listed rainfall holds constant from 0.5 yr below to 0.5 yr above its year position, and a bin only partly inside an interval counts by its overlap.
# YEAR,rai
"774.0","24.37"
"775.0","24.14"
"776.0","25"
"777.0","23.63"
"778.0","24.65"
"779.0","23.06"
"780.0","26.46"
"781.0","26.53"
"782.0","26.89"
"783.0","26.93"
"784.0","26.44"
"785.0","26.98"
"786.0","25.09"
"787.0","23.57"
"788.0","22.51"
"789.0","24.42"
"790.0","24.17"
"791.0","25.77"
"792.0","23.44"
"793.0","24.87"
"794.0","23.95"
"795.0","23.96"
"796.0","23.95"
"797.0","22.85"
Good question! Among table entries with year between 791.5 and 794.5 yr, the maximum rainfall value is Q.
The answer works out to 24.87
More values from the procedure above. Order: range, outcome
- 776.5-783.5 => 26.93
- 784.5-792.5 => 26.98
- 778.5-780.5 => 26.46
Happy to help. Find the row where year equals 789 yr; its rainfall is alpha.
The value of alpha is 24.42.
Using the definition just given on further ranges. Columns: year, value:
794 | 23.95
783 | 26.93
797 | 22.85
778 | 24.65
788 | 22.51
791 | 25.77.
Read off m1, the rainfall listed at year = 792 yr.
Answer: 23.44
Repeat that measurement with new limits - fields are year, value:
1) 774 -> 24.37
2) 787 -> 23.57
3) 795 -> 23.96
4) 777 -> 23.63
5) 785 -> 26.98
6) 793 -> 24.87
